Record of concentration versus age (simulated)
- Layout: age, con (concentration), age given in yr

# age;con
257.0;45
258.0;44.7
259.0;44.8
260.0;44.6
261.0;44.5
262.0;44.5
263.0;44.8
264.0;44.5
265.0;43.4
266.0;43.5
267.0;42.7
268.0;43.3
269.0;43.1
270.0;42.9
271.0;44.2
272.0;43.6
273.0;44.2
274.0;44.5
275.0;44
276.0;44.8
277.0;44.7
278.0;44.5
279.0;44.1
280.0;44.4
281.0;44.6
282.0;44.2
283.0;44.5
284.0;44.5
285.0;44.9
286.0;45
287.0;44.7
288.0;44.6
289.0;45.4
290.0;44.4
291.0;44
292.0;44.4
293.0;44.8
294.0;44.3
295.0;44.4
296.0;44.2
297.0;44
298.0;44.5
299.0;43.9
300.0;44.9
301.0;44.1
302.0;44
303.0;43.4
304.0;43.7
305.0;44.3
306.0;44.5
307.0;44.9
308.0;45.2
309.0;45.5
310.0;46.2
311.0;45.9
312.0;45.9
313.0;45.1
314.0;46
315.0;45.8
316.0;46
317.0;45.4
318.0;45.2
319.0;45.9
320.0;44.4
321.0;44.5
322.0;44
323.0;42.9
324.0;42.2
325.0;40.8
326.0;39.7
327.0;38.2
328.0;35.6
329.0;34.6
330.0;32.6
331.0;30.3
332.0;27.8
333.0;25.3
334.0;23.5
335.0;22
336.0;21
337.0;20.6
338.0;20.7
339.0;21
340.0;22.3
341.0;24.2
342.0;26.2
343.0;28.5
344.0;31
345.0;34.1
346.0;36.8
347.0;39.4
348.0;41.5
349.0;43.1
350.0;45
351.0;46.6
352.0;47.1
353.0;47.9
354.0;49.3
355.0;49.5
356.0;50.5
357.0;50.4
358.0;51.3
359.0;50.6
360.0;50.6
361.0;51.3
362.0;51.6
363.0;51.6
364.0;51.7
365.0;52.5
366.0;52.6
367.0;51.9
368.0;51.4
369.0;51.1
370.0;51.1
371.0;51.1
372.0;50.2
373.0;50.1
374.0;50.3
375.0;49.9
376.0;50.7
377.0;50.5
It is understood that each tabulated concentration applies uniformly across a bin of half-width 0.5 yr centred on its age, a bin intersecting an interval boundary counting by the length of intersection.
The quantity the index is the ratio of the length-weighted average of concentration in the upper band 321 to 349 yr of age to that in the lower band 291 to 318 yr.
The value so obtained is 0.71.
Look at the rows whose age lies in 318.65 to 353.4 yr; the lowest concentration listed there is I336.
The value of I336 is 20.6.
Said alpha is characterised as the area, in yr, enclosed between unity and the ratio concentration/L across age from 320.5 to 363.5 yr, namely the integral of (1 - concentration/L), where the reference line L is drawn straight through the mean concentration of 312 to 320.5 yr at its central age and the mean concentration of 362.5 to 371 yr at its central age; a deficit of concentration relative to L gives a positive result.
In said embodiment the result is 9.7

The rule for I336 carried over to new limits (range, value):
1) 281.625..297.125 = 44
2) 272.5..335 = 22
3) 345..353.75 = 34.1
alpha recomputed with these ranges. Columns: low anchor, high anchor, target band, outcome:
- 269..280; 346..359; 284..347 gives 8.56 yr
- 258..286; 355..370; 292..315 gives 0.95 yr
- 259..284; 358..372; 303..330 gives 2.40 yr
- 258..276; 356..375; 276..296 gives 0.36 yr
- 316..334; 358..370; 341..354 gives 2.10 yr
